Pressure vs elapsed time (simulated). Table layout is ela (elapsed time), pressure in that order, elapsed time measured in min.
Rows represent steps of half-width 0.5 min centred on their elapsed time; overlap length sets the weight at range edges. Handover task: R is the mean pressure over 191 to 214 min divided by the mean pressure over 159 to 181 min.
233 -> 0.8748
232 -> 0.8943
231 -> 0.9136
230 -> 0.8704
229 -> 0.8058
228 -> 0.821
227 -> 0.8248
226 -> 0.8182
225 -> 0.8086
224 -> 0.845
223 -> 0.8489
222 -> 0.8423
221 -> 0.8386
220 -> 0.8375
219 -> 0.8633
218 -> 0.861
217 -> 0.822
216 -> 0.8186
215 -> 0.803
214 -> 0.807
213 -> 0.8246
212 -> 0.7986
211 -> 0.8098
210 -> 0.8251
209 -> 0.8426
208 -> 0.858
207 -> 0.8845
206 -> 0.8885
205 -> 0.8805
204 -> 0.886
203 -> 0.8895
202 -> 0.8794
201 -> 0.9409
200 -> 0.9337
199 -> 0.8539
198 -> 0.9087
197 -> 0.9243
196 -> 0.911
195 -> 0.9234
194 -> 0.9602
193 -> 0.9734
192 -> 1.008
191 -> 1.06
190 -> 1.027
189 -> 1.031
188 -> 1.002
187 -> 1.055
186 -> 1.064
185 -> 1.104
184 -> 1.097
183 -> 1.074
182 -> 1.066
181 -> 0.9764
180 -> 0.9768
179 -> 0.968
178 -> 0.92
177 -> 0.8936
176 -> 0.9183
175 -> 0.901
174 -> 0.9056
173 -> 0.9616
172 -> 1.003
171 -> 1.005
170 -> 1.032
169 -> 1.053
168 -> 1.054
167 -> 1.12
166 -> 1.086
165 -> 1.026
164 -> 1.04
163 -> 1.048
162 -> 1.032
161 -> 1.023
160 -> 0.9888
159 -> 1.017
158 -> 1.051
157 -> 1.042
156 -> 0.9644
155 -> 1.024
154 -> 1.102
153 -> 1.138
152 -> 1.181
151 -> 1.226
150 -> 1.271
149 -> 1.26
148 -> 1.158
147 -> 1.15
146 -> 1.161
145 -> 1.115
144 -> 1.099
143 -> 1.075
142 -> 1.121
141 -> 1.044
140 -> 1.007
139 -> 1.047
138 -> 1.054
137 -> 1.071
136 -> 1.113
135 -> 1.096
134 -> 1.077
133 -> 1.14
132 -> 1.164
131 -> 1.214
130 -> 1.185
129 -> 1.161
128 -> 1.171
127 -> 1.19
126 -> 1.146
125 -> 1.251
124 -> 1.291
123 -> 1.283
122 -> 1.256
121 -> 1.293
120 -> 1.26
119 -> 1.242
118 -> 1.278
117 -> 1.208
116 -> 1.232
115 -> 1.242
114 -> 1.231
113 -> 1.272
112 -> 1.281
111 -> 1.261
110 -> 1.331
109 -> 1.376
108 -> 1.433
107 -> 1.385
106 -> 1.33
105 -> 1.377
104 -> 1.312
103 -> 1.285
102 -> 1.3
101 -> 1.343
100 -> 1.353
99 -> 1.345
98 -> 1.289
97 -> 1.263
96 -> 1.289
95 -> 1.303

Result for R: 0.9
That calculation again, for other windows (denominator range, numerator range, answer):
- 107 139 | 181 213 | 0.78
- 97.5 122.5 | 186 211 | 0.72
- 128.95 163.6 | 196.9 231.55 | 0.77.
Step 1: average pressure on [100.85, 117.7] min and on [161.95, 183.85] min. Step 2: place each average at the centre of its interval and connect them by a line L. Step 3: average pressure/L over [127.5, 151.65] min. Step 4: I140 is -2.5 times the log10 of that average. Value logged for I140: 0.03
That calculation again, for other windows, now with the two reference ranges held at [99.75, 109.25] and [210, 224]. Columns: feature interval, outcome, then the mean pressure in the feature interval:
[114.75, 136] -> 0.041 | 1.21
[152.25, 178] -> 0.054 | 1.02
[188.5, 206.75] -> -0.021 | 0.937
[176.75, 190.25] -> -0.041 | 1.02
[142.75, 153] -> -0.021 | 1.17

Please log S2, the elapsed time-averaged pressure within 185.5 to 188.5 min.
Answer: 1.04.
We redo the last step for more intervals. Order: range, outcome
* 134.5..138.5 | 1.08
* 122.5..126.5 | 1.24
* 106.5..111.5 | 1.36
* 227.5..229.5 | 0.813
